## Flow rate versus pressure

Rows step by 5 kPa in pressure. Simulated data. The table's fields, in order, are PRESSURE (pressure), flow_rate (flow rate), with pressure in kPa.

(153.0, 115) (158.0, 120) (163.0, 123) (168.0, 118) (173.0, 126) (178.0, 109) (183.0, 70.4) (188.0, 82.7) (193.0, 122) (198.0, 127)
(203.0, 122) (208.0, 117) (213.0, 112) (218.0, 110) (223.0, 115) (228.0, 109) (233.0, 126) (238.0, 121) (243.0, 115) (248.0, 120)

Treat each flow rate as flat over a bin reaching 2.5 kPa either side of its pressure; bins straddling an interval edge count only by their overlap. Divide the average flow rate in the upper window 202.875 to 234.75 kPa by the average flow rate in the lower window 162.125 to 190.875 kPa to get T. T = 1.1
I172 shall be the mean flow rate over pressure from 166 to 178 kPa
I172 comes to 119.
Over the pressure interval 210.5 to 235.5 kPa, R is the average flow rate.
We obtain 114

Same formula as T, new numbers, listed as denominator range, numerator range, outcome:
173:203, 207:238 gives 1.09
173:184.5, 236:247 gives 1.19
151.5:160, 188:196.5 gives 0.94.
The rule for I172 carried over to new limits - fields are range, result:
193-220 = 118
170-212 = 110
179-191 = 82.5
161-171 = 121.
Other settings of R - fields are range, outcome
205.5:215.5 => 114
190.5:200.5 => 124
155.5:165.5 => 122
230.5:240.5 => 124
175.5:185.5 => 89.7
